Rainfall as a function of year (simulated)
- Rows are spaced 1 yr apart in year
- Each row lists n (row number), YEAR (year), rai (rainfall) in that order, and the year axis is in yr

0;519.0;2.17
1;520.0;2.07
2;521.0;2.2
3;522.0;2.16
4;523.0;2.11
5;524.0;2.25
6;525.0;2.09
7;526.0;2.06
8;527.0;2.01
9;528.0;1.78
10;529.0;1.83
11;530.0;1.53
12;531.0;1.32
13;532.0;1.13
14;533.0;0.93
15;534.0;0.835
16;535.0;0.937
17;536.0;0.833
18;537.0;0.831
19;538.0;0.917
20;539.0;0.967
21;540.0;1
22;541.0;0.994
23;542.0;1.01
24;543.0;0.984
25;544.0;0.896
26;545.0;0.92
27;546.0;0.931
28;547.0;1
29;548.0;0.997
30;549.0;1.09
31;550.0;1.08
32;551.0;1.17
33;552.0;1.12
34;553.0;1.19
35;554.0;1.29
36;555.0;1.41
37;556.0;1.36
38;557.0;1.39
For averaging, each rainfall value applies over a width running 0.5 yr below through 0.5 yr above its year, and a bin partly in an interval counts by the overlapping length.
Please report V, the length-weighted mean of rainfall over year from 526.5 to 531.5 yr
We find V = 1.69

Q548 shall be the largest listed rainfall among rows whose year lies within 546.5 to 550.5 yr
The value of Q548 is 1.09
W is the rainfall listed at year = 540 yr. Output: 1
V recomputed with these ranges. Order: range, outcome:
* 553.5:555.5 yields 1.35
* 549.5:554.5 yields 1.17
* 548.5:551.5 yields 1.11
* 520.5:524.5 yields 2.18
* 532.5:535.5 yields 0.901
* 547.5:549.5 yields 1.04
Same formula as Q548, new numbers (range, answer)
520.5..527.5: 2.25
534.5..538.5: 0.937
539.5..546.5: 1.01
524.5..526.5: 2.09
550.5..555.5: 1.41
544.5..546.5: 0.931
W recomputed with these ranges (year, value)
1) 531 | 1.32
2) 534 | 0.835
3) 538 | 0.917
